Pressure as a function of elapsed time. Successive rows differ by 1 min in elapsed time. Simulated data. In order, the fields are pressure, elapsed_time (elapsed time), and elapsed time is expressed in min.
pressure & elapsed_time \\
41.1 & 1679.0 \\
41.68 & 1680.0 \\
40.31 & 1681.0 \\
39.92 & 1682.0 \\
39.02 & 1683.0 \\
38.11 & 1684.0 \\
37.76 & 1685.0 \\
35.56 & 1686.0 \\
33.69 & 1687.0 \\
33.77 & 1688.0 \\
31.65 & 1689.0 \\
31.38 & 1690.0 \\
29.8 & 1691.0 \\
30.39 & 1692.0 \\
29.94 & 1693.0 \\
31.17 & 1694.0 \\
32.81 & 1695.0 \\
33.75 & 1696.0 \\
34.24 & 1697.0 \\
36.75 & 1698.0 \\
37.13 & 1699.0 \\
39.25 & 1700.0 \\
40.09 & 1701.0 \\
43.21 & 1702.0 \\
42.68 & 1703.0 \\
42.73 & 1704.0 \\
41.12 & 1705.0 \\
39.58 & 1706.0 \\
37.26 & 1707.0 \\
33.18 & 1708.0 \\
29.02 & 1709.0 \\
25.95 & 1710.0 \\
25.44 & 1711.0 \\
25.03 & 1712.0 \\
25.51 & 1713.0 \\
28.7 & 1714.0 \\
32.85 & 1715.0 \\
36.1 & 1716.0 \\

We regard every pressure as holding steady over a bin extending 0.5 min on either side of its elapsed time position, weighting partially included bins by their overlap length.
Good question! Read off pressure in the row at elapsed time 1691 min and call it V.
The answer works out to 29.8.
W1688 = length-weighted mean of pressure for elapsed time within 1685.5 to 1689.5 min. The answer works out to 33.7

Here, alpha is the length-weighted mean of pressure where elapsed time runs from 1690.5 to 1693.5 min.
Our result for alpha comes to 30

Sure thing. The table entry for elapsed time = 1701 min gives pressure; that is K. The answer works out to 40.09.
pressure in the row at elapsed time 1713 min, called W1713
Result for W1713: 25.51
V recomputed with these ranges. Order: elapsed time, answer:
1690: 31.38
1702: 43.21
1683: 39.02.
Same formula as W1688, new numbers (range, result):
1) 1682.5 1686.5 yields 37.6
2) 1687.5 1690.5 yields 32.3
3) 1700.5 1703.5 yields 42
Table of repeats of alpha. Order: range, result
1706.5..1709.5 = 33.2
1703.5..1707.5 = 40.2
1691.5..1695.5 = 31.1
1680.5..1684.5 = 39.3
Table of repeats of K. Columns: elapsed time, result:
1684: 38.11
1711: 25.44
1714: 28.7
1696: 33.75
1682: 39.92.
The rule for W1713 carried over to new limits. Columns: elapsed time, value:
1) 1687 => 33.69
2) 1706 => 39.58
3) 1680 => 41.68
